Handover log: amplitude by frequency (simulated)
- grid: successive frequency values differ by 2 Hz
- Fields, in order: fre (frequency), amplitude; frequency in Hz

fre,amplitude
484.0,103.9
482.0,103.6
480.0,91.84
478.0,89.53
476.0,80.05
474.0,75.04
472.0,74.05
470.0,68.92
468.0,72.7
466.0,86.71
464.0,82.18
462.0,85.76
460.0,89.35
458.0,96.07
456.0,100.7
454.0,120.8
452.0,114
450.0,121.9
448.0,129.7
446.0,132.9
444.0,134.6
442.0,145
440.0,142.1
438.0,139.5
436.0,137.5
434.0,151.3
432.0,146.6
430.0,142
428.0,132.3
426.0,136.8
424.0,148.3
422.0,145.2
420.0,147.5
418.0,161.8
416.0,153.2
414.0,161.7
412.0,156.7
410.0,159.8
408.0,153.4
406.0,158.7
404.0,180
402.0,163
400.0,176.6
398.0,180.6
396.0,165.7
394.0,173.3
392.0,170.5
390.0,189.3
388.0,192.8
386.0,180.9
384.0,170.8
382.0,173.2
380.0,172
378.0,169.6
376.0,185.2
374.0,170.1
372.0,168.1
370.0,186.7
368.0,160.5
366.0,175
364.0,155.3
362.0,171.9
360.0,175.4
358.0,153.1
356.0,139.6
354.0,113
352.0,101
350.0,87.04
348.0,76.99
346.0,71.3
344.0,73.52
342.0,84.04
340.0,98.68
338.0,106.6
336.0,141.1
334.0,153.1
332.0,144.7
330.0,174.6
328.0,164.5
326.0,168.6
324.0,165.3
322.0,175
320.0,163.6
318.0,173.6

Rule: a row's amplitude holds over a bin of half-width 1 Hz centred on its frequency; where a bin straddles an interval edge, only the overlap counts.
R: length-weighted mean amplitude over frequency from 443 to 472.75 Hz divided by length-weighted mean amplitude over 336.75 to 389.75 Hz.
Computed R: 0.7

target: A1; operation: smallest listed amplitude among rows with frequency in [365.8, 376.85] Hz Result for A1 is 160.5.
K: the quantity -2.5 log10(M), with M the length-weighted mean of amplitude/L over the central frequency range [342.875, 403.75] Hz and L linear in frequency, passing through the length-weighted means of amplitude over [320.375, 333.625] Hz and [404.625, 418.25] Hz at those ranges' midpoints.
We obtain 0.042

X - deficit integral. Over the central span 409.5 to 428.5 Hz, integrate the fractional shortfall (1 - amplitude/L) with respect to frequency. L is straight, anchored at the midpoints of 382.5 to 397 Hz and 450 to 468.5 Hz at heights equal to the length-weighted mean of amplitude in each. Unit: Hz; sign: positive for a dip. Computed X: -0.95 Hz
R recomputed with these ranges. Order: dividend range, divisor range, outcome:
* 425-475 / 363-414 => 0.67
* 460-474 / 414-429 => 0.54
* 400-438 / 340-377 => 1.13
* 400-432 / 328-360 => 1.30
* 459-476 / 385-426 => 0.48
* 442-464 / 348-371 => 0.78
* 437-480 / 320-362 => 0.80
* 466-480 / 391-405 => 0.45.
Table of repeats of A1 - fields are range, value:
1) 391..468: 72.7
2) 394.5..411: 153.4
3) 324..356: 71.3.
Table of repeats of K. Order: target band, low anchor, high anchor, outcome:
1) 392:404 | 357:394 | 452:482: -0.13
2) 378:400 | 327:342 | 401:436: -0.20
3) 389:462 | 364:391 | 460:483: -0.13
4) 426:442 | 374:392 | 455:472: -0.19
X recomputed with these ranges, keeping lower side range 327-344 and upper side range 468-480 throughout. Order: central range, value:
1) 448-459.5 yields -3.4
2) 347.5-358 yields 1.2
